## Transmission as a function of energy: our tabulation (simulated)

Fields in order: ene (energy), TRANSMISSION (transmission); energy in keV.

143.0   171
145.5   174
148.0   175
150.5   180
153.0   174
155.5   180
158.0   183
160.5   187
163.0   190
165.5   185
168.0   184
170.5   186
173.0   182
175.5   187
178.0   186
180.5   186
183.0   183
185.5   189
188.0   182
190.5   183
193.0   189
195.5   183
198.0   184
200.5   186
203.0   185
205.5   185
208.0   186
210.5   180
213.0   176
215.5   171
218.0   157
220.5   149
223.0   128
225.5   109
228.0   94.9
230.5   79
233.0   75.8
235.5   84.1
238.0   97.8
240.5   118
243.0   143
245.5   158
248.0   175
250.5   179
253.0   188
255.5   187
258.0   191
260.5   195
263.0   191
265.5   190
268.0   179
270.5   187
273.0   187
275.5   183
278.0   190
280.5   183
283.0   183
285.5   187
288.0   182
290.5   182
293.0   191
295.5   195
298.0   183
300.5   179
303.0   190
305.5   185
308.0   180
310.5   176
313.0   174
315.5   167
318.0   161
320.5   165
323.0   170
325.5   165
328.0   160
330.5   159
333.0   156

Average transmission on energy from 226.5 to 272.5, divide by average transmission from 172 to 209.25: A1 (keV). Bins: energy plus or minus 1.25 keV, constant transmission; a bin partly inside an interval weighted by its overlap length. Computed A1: 0.82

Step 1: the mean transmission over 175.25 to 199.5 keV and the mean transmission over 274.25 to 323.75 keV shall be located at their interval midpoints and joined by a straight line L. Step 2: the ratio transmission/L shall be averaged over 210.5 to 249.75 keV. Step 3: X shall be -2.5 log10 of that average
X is 0.37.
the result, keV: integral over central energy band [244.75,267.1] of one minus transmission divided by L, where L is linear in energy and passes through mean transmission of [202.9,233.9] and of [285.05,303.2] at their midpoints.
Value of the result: -2.67 keV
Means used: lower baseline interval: 144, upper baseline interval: 186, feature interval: 184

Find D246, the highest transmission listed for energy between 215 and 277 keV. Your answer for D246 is 195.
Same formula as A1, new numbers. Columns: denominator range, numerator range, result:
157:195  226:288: 0.86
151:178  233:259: 0.81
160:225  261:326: 1.01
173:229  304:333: 0.99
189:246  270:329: 1.21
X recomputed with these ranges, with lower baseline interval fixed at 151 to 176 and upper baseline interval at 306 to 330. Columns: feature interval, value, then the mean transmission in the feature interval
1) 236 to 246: 0.384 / 124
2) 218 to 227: 0.327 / 132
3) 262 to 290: -0.076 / 185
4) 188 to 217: -0.014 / 182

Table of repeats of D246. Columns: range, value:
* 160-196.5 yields 190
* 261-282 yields 191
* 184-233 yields 189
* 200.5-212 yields 186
